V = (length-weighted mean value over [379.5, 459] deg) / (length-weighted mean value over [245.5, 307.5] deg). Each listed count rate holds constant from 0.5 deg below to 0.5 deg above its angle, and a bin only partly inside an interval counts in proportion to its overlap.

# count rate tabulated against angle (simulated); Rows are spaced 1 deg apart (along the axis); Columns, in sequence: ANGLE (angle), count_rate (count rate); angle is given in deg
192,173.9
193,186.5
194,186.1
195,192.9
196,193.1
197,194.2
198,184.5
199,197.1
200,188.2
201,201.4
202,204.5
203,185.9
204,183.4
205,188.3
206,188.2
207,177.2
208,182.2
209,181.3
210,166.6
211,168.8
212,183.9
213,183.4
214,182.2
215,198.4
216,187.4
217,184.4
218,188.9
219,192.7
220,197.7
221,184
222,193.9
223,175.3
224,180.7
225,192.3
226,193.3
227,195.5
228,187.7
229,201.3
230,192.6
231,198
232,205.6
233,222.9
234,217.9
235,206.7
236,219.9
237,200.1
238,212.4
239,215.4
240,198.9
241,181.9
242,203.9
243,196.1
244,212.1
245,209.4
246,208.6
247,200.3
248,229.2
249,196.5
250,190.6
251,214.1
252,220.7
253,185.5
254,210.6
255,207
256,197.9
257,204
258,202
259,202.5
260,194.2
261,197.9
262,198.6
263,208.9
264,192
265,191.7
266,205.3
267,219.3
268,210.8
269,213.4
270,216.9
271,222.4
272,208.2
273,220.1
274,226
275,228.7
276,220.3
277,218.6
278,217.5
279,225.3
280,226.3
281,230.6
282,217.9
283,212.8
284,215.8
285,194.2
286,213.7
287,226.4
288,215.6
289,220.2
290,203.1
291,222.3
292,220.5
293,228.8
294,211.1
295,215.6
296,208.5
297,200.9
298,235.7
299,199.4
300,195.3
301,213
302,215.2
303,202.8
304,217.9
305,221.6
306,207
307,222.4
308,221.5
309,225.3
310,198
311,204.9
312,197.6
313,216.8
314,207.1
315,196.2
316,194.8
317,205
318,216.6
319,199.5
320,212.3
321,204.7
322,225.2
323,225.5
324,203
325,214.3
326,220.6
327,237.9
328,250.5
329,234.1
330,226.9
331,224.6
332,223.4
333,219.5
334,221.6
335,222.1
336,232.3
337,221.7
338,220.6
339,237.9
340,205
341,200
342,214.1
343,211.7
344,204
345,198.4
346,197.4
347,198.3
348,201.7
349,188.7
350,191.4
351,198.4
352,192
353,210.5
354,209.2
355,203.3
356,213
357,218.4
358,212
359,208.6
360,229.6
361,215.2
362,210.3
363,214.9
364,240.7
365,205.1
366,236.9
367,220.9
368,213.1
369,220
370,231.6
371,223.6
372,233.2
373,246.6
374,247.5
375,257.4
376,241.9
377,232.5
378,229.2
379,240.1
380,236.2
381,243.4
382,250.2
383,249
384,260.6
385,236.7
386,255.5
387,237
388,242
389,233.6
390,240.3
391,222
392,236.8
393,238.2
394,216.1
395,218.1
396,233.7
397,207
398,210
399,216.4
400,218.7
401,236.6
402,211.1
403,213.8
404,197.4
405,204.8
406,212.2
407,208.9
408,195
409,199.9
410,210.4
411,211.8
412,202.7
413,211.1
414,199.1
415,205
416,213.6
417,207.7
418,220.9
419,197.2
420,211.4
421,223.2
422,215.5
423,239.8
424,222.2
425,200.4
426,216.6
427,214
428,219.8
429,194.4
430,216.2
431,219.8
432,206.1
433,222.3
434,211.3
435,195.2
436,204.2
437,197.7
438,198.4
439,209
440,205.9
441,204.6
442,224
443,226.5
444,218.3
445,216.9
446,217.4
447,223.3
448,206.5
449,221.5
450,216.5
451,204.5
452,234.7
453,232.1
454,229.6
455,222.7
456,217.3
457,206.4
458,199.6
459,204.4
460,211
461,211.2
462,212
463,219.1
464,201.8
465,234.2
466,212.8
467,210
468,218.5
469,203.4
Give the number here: 1.03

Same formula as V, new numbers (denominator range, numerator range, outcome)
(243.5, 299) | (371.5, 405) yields 1.10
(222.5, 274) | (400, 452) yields 1.04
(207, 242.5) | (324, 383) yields 1.14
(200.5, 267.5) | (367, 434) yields 1.13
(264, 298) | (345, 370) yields 0.98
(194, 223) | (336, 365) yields 1.12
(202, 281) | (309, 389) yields 1.10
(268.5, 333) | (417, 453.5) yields 0.99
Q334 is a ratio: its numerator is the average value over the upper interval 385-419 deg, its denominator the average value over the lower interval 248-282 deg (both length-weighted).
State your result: 1.04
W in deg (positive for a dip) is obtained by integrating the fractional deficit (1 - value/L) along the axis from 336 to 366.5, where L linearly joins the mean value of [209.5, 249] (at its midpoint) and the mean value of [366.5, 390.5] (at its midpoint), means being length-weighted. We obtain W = 2.66 deg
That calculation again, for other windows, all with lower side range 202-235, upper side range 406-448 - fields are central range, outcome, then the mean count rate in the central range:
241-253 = -0.8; 205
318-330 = -1.2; 221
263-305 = -3.9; 215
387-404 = -1.3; 224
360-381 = -2.5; 230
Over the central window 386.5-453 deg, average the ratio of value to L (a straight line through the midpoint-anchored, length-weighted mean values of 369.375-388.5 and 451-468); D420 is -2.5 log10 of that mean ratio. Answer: 0.07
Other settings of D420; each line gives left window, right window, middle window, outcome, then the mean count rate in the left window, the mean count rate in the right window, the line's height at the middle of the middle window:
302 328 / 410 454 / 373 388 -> -0.148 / 213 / 213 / 213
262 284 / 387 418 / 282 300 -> 0.008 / 215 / 216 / 216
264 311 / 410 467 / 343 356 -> 0.072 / 215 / 213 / 214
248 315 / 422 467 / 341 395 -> -0.053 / 211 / 214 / 213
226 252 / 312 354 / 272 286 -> -0.055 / 205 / 213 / 208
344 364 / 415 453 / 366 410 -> -0.093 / 207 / 214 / 210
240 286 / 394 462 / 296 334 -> -0.022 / 209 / 213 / 210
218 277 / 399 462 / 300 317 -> -0.014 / 204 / 212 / 207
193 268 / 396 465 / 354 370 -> -0.054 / 196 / 213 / 207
